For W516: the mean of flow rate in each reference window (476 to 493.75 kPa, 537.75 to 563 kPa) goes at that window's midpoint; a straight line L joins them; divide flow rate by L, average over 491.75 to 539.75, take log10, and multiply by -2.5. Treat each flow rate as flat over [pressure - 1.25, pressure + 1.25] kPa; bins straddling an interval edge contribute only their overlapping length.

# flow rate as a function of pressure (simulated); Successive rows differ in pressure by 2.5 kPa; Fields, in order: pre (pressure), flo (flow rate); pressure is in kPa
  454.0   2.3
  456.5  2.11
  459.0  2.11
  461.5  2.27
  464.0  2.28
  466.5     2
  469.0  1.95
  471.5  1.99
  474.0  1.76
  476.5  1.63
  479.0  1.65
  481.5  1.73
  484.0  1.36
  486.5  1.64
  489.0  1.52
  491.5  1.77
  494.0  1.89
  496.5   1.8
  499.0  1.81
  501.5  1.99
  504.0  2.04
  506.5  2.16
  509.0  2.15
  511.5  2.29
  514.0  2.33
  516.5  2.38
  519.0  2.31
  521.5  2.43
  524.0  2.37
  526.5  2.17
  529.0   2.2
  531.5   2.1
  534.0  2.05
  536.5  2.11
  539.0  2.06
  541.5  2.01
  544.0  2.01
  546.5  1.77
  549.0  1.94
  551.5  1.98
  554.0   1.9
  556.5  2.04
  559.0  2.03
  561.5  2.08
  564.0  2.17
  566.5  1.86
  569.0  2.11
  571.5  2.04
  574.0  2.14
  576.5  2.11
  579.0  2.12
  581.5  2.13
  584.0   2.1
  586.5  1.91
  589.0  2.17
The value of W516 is -0.19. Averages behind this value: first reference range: 1.63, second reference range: 1.98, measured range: 2.13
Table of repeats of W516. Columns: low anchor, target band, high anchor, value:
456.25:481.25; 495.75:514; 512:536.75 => 0.047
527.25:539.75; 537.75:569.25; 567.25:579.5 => 0.057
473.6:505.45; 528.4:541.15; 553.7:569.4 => -0.092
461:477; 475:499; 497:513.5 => 0.209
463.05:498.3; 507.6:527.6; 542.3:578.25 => -0.216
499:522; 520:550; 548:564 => -0.002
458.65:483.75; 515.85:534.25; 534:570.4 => -0.146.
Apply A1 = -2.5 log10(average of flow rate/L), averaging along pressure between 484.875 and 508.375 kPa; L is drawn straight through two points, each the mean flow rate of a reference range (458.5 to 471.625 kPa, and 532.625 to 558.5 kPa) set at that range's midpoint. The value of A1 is 0.119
